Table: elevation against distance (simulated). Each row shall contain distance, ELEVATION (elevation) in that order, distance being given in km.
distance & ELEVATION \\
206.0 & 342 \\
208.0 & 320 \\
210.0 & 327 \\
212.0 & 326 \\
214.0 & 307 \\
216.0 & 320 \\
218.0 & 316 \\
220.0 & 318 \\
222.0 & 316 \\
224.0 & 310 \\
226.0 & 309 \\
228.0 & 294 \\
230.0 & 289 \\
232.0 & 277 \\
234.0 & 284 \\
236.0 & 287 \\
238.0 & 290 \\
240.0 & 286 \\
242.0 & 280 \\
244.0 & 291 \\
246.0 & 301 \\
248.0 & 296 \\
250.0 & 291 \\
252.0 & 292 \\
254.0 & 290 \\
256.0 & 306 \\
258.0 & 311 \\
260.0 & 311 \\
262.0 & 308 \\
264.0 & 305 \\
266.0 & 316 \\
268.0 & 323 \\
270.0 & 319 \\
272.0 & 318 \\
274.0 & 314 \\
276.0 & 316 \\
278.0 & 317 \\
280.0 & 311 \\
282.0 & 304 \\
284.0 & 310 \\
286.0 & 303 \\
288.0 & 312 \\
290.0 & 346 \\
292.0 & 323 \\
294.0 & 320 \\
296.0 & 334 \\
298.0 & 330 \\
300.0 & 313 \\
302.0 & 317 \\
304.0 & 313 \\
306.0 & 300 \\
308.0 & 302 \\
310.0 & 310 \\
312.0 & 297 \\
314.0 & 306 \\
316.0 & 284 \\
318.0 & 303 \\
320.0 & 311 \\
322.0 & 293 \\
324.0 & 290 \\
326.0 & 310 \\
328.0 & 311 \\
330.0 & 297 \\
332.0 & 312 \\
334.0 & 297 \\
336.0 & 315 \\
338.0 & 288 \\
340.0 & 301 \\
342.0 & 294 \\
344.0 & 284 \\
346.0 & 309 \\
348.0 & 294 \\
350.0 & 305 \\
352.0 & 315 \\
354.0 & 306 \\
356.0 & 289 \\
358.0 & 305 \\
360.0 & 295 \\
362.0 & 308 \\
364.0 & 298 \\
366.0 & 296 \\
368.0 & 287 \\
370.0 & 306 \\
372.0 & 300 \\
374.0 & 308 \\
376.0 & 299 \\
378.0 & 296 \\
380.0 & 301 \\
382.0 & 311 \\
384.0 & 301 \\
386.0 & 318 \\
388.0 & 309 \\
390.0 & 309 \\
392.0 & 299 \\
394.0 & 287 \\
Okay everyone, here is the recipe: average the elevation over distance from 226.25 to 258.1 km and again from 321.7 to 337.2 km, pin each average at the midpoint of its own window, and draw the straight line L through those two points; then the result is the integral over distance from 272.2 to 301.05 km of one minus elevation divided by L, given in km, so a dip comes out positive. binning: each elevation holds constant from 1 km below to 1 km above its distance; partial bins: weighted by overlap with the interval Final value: -2.0 km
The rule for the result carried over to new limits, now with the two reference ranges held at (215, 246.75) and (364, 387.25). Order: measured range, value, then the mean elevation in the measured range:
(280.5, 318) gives -1.54 km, 312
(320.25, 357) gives 0.02 km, 301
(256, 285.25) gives -1.34 km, 313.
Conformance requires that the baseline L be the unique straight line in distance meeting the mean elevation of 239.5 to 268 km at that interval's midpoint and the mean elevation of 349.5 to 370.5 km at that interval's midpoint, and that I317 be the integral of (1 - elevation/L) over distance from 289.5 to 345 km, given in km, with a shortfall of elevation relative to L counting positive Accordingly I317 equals -1.2 km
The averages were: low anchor 300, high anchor 301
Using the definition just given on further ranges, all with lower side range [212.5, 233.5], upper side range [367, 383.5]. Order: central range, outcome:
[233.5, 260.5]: 1.0 km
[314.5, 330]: 0.1 km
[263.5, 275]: -0.5 km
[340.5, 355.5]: 0.1 km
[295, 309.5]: -0.6 km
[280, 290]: -0.3 km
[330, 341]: 0.0 km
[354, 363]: 0.0 km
